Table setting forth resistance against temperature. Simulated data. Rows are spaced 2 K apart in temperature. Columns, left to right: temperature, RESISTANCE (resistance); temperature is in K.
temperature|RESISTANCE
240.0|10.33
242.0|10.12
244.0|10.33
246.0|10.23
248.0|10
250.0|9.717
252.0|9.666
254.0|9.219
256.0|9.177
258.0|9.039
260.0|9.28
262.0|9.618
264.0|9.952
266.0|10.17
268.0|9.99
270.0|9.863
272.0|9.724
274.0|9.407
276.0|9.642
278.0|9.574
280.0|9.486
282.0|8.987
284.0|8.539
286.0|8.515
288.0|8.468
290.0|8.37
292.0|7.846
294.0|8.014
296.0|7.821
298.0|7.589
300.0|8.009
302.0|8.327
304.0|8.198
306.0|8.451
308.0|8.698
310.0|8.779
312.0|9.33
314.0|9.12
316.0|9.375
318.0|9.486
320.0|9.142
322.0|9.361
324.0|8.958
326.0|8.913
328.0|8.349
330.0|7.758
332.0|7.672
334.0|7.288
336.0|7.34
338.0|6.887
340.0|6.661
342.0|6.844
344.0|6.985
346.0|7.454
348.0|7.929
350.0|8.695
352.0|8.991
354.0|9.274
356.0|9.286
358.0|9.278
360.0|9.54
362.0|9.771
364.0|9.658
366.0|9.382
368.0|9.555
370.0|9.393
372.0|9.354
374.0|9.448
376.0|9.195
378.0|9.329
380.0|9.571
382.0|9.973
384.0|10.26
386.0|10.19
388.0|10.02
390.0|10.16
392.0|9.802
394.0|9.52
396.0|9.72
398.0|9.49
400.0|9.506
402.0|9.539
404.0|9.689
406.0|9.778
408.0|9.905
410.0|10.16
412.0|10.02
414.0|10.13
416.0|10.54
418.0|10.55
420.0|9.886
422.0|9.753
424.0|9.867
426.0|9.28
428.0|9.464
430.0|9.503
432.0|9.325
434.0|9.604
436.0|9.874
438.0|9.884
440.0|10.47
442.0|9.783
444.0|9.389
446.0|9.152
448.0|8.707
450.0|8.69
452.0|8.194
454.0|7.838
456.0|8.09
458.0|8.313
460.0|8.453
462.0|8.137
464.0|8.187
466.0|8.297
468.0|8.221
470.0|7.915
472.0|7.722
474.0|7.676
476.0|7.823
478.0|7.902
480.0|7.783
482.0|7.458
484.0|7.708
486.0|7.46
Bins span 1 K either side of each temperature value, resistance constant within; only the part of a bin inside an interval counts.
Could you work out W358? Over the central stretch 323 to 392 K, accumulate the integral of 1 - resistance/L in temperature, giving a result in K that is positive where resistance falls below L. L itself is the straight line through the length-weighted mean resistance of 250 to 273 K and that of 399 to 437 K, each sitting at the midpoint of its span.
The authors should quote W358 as 6.5 K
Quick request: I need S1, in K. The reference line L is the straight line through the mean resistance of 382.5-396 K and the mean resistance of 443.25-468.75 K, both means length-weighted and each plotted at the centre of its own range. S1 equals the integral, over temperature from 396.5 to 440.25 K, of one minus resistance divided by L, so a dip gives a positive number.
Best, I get -2.48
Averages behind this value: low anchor 9.97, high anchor 8.43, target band 9.82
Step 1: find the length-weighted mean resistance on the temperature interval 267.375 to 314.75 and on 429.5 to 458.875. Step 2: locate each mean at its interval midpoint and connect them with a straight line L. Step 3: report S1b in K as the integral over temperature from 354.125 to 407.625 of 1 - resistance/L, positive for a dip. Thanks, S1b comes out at -3.9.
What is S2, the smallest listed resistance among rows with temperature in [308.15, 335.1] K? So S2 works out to 7.288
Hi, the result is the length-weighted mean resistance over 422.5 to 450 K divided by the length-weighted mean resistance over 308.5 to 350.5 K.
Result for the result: 1.16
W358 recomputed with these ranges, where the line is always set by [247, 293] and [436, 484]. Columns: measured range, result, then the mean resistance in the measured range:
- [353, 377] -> -1.5 K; 9.43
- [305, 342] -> 2.8 K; 8.38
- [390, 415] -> -3.1 K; 9.79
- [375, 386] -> -1.1 K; 9.71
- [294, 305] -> 1.4 K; 7.99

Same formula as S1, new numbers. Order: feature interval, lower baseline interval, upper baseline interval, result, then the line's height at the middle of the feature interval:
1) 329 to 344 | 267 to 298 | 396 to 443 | 3.36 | 9.27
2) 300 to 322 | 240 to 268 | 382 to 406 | 2.05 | 9.78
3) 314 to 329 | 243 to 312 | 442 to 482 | -0.34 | 8.89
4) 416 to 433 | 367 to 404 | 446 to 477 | -1.61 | 8.91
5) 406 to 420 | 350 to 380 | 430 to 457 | -1.39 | 9.25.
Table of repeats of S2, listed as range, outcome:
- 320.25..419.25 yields 6.661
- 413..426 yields 9.28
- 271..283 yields 8.987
